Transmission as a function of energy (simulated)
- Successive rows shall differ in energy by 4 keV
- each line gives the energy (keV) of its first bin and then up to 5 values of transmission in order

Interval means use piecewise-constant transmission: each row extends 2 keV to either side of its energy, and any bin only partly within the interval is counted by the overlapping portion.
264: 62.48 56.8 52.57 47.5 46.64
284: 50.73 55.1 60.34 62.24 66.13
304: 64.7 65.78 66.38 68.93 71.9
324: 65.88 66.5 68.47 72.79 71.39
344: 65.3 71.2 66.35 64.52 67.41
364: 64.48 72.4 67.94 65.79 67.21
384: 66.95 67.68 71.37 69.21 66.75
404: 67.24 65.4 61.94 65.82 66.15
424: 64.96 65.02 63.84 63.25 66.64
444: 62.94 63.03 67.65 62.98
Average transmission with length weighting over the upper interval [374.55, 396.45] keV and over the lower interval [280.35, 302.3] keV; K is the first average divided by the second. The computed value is 1.17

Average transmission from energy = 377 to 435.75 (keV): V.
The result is 66.3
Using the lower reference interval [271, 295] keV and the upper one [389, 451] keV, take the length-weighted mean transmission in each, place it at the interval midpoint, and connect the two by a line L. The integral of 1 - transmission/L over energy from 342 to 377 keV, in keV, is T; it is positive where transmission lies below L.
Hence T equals -4.36 keV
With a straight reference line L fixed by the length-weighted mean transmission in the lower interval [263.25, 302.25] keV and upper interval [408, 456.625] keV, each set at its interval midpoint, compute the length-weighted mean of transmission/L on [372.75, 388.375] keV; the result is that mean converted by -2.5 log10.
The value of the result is -0.09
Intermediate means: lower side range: 55.9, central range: 66.9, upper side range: 64.6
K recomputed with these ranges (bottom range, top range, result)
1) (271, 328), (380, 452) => 1.09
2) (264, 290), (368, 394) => 1.30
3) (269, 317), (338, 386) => 1.15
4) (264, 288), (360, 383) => 1.29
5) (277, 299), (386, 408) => 1.24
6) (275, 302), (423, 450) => 1.15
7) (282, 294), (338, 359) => 1.22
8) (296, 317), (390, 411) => 1.03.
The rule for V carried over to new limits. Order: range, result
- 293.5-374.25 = 67.5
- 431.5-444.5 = 64.3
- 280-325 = 62.7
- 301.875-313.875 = 65.6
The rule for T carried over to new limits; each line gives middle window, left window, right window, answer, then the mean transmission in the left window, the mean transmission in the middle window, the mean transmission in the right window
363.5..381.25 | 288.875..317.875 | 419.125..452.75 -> -0.9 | 64.5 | 67.8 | 64.7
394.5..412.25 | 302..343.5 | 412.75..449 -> -0.3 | 68.2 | 66.4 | 64.6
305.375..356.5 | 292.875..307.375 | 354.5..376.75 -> -2.0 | 64.2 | 68.2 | 67.2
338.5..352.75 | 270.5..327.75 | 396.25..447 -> -1.5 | 60.6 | 68.7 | 65.1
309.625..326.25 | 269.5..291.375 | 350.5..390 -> -3.0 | 51.3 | 68.2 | 67.1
